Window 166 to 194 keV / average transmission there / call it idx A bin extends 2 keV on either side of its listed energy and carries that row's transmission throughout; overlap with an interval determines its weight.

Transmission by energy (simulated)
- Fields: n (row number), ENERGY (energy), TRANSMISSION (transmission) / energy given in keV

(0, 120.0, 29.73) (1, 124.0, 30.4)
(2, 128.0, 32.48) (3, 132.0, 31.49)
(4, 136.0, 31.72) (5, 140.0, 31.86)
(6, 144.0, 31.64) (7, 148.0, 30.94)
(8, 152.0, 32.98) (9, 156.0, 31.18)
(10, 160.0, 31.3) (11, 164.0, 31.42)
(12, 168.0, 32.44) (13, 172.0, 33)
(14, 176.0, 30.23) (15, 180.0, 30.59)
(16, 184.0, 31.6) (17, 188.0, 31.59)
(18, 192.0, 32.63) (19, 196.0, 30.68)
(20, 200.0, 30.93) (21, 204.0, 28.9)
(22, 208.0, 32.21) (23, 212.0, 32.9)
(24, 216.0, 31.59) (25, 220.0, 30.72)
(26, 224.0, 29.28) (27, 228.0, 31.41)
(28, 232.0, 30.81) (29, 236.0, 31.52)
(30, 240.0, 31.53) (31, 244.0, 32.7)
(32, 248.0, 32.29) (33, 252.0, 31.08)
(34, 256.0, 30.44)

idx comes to 31.7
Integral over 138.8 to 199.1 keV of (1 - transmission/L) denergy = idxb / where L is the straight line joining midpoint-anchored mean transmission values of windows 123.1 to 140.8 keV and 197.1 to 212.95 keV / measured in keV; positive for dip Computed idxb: -0.4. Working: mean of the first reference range 31.6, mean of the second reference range 31.1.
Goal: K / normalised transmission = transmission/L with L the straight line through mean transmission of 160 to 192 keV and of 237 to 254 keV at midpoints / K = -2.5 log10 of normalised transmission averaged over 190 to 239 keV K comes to 0.02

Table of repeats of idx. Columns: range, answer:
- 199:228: 31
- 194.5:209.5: 30.6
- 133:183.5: 31.6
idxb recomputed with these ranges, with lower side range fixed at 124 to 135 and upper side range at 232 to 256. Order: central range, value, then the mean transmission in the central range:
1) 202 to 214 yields 0.11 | 31.3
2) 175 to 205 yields 0.63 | 31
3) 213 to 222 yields 0.08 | 31.3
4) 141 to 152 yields 0.01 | 31.6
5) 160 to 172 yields -0.13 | 32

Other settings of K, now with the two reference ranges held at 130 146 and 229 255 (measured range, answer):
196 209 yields 0.04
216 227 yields 0.04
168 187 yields 0.01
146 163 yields 0.00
